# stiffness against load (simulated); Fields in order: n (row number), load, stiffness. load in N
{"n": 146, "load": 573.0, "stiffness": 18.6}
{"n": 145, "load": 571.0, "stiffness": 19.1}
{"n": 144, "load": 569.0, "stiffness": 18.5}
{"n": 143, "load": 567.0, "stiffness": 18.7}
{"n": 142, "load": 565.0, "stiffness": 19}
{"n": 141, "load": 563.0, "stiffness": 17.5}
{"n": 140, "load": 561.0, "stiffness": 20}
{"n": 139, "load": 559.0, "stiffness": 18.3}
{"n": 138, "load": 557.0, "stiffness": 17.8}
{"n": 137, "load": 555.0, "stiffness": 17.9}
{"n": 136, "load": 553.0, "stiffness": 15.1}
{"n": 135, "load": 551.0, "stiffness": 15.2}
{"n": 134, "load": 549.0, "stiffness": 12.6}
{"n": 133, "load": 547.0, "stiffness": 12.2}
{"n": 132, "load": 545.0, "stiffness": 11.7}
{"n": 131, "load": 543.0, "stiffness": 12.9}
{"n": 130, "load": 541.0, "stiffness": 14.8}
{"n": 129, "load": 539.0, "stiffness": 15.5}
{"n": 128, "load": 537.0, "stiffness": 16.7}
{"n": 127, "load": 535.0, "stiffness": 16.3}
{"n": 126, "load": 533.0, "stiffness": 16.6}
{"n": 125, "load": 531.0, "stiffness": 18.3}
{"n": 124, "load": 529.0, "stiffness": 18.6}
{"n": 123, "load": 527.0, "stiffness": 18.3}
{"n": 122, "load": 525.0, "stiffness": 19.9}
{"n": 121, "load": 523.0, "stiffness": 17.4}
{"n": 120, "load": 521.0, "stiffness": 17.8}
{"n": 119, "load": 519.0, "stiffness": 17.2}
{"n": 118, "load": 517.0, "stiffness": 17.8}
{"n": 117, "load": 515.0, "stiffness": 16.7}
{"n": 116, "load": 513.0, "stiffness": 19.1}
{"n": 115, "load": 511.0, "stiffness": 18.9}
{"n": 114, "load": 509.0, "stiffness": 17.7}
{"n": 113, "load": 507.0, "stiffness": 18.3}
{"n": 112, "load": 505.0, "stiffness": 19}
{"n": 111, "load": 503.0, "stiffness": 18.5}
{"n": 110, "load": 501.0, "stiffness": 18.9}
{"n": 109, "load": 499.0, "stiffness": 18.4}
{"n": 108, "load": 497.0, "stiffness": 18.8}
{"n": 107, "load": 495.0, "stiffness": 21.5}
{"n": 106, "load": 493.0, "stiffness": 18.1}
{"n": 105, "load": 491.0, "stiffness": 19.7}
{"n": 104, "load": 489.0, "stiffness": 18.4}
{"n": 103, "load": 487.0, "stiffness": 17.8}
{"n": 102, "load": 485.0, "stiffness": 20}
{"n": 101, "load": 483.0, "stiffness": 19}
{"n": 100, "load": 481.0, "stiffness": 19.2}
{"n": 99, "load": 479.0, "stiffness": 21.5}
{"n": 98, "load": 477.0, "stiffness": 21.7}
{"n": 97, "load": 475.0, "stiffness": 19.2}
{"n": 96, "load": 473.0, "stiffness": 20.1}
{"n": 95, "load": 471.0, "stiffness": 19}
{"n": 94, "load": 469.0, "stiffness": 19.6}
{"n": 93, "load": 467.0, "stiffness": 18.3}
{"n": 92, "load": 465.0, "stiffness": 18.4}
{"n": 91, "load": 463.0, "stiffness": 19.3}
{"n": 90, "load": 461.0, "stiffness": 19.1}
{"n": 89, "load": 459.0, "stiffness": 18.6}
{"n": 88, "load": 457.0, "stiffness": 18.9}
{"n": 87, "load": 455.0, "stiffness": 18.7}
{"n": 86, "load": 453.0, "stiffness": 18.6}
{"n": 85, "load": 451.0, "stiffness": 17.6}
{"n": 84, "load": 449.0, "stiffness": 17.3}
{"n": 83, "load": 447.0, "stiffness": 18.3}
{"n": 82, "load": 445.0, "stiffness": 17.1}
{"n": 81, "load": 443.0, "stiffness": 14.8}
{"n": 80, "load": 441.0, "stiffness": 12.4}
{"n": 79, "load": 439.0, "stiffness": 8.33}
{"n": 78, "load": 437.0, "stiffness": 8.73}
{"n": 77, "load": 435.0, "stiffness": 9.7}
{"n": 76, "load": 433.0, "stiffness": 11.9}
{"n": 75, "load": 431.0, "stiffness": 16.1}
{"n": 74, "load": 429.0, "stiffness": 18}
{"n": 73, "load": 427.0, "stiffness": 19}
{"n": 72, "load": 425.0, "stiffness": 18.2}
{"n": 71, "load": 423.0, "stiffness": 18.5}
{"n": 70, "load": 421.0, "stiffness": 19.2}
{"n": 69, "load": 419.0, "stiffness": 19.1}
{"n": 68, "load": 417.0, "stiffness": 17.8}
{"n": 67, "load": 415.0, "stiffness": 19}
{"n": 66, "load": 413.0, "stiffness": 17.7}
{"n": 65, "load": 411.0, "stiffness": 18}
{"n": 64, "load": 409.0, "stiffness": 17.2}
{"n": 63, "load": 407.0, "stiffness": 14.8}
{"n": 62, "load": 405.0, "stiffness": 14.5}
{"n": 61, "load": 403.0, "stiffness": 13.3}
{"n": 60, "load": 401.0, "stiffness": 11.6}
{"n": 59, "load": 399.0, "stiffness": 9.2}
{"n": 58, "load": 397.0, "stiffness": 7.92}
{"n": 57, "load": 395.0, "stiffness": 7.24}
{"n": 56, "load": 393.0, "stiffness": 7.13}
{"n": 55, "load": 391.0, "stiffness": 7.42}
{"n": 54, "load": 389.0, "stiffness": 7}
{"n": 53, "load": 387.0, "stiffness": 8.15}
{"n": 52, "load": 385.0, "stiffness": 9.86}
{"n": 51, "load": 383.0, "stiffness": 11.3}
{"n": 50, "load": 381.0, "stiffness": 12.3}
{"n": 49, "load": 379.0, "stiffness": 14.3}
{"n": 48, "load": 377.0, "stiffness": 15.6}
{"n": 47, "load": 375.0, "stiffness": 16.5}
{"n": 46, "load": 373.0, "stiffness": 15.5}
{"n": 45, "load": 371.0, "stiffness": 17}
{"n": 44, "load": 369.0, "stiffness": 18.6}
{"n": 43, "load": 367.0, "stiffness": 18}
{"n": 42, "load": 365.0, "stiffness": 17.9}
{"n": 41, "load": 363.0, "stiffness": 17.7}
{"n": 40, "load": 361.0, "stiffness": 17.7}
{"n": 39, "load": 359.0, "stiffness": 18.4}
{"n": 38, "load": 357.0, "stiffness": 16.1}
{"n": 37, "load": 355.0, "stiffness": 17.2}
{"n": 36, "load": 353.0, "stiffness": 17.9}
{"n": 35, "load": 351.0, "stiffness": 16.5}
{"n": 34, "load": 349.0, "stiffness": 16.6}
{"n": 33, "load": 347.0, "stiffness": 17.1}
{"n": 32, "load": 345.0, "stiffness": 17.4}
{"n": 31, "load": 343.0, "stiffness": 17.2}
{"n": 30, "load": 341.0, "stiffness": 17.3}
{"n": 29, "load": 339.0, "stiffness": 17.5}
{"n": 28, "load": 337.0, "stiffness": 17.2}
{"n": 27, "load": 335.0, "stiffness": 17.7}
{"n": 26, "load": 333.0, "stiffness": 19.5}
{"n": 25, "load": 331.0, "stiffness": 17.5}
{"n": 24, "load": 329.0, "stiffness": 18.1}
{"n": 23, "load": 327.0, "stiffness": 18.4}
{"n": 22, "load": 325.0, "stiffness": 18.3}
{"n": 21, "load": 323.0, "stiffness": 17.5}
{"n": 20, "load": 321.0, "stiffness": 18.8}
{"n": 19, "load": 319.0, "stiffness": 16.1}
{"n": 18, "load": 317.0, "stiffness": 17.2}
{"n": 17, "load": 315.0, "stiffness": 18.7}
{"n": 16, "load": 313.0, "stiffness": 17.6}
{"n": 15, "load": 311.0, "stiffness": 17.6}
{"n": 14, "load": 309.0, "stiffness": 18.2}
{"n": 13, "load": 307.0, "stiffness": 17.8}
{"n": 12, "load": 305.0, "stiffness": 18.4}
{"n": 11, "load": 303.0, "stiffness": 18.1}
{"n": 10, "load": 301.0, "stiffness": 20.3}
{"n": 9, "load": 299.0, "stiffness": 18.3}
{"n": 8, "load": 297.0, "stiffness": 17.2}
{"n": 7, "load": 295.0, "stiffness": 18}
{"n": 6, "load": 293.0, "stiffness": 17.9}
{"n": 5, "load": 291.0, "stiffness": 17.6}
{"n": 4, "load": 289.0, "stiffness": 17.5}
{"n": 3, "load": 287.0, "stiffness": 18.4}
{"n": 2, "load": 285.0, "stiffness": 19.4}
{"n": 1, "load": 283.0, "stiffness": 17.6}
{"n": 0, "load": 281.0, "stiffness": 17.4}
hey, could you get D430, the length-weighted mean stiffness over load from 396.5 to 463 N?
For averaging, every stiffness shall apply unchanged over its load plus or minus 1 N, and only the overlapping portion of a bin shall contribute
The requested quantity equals 15.8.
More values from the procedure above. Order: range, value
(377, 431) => 13.8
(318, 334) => 18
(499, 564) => 17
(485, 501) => 19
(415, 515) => 17.8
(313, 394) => 15.9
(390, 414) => 12.2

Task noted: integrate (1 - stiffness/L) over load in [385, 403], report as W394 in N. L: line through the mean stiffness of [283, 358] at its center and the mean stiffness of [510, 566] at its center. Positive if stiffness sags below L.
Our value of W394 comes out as 9.14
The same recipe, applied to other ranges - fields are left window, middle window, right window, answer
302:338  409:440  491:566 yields 2.9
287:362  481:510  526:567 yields -3.9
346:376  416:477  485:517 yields 3.5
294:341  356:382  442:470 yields 2.1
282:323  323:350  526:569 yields 0.2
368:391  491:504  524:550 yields -3.5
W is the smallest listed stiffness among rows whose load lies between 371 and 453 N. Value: 7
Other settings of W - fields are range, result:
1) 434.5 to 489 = 8.33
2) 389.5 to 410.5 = 7.13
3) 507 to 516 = 16.7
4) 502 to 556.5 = 11.7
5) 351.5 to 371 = 16.1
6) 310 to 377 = 15.5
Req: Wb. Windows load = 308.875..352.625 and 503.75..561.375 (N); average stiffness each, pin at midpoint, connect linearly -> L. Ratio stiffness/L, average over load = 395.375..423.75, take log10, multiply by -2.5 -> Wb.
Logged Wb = 0.13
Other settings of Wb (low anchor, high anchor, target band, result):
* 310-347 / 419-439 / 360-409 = 0.253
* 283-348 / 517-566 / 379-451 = 0.253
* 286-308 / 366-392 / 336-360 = -0.145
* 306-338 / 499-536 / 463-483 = -0.091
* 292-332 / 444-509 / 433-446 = 0.498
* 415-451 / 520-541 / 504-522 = -0.059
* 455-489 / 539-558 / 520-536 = -0.135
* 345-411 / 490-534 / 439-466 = -0.048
